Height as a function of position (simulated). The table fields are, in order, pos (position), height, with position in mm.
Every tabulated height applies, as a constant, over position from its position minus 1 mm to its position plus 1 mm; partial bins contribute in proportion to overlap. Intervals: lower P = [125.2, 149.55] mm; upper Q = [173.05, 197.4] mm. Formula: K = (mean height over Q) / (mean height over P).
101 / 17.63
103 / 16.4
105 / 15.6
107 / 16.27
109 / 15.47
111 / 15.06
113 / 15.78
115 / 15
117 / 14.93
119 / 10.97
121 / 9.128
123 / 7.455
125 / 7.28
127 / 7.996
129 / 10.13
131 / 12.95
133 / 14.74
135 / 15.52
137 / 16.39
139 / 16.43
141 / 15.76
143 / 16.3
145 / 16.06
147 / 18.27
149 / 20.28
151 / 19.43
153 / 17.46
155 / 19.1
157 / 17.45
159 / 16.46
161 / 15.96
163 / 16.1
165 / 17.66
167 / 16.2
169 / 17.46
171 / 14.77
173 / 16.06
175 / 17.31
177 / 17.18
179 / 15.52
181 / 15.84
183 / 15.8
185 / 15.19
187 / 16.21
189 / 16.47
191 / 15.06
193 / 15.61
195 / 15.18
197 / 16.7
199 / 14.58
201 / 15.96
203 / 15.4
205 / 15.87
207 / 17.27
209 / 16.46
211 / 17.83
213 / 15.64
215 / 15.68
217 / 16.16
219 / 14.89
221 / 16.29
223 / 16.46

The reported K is 1.09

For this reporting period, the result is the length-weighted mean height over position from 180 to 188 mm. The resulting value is 15.8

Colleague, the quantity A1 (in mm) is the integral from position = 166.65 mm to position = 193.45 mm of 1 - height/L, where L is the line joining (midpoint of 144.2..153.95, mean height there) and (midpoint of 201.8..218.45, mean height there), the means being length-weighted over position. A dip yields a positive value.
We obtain 1.91 mm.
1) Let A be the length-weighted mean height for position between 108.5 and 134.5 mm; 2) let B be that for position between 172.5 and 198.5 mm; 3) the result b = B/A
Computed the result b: 1.3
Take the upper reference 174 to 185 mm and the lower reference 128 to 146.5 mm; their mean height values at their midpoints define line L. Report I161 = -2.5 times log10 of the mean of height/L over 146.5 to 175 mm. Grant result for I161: -0.11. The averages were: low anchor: 15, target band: 17.3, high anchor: 16.2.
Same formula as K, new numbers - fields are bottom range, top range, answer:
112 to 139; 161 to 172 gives 1.33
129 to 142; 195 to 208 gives 1.07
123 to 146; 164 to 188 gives 1.22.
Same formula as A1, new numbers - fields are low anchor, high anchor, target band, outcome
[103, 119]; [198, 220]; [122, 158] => 1.2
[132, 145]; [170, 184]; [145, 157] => -2.0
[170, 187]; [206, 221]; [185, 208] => 0.4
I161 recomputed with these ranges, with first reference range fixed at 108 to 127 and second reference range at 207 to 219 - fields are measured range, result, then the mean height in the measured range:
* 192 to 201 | 0.00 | 15.6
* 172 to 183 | -0.11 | 16.3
